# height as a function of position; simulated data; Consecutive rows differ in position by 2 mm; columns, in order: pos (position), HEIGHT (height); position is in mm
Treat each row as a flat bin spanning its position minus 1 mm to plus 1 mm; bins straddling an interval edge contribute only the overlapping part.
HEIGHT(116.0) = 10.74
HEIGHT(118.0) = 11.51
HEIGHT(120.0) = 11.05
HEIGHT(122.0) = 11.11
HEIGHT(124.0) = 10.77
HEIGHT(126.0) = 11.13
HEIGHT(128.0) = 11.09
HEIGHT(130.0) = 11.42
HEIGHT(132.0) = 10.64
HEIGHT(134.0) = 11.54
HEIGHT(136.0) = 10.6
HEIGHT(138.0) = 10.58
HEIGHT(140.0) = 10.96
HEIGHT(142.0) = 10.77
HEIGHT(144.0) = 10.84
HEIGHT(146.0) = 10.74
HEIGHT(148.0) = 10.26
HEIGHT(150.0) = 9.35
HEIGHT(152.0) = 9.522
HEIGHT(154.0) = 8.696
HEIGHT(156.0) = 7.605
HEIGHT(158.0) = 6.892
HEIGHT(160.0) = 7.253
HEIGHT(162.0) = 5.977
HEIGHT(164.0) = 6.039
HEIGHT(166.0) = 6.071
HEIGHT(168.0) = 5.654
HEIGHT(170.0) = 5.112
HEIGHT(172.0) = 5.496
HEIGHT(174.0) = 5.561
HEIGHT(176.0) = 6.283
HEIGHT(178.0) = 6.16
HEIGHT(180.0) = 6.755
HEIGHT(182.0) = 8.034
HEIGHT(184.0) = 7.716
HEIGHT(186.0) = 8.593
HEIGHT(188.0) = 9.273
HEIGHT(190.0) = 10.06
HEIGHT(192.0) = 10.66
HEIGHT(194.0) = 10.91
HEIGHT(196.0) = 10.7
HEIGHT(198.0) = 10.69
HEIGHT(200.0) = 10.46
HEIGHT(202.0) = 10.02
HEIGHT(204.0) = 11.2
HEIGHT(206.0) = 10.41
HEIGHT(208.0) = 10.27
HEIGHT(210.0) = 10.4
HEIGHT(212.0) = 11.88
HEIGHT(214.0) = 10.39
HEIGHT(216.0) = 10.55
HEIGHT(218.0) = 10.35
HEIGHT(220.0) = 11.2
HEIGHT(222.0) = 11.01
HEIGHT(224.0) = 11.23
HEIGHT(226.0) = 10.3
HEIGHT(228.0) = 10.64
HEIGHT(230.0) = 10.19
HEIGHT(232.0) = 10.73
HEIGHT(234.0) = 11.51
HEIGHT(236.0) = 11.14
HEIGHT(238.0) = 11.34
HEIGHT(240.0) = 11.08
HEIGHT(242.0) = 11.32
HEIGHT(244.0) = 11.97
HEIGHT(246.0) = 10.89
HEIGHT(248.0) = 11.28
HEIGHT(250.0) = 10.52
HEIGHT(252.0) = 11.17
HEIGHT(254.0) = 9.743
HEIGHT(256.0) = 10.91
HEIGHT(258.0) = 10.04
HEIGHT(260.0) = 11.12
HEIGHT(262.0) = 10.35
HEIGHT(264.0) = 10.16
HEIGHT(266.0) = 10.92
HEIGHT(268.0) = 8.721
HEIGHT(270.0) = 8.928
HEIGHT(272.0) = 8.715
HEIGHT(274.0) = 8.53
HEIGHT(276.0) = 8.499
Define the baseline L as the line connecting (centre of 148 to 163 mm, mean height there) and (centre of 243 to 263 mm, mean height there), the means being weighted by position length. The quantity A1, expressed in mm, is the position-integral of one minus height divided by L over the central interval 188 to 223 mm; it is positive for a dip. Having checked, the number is -4.3 mm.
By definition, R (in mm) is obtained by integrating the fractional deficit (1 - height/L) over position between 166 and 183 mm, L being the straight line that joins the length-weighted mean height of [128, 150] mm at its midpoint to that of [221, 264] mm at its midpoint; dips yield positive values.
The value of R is 7.4 mm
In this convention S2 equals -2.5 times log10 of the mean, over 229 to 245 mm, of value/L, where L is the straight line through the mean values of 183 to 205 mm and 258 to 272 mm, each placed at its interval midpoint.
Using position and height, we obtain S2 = -0.12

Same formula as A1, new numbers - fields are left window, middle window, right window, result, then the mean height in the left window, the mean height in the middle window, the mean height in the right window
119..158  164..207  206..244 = 9.45 mm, 10.4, 8.32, 10.9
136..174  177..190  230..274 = 1.42 mm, 8.21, 7.93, 10.5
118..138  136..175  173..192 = 5.65 mm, 11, 8.14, 7.76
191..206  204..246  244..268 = -1.06 mm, 10.6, 10.9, 10.6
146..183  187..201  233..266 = -3.22 mm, 7.14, 10.4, 10.9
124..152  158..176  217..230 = 7.98 mm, 10.7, 5.97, 10.7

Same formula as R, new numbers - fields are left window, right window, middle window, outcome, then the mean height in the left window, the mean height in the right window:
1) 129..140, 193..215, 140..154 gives 0.9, 11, 10.7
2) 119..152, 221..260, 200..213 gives 0.2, 10.8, 10.9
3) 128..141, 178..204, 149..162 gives 2.9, 11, 9.43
